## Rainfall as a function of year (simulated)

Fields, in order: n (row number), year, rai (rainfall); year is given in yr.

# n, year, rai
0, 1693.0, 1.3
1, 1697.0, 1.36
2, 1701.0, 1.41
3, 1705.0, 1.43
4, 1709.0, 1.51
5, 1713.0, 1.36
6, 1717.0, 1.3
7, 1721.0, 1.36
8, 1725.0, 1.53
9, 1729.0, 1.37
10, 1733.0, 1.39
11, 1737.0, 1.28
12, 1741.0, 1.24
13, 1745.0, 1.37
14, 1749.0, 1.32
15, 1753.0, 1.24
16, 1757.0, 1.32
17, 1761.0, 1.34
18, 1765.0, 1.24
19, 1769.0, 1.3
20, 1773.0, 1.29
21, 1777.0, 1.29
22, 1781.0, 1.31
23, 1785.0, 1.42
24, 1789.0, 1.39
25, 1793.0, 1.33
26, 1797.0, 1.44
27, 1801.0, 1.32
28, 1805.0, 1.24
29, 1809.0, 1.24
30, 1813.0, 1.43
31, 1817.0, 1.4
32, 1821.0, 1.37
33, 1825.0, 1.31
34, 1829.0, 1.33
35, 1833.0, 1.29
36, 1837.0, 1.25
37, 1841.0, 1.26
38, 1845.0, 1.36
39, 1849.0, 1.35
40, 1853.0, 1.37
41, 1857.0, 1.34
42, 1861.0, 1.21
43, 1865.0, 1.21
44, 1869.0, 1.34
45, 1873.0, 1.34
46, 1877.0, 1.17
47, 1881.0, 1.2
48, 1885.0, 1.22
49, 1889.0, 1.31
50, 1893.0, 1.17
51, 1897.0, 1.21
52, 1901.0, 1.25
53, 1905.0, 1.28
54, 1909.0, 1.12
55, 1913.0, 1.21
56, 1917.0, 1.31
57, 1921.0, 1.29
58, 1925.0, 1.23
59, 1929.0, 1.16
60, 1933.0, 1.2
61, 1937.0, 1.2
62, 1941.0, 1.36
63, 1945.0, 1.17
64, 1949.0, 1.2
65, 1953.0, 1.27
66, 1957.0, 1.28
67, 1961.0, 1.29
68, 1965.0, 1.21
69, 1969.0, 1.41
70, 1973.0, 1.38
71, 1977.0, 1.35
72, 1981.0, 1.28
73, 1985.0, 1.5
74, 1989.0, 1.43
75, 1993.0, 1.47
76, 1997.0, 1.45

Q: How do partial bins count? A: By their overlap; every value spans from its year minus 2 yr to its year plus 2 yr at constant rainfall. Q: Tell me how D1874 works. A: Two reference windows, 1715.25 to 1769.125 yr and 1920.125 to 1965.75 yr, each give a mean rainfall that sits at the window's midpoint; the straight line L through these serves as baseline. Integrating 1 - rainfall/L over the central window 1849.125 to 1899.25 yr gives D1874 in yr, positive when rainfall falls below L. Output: 0.34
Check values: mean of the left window 1.33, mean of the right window 1.24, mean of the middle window 1.26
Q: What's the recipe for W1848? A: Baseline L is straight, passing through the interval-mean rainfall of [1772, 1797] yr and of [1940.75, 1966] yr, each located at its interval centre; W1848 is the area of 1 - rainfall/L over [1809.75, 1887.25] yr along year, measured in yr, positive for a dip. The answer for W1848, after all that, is 0.5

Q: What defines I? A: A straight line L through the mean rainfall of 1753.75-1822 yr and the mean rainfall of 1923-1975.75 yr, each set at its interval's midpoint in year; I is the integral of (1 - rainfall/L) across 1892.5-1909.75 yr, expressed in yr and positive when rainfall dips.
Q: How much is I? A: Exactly 0.89 yr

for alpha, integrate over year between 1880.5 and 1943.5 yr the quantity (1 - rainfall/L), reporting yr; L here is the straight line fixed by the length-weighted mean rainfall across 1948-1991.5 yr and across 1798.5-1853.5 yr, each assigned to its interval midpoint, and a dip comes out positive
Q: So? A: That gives 4.5 yr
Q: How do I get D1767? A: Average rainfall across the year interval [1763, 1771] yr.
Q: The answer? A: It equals 1.27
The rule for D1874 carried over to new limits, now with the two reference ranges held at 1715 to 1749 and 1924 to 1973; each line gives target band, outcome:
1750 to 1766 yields 0.6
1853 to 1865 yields 0.1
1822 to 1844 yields 0.2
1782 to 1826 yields -1.1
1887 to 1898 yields 0.4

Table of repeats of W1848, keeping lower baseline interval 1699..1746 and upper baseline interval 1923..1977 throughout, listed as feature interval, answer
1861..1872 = 0.3 yr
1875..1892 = 1.0 yr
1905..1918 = 0.7 yr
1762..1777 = 0.8 yr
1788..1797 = -0.2 yr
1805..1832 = -0.1 yr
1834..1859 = -0.1 yr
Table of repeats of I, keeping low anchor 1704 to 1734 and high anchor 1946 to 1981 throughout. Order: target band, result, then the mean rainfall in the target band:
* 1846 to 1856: -0.1 yr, 1.36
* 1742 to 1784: 2.5 yr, 1.3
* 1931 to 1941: 0.6 yr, 1.23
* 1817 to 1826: 0.0 yr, 1.36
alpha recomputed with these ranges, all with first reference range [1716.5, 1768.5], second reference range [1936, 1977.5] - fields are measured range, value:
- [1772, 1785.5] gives 0.0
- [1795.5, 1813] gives 0.0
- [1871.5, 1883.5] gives 0.6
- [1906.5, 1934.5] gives 1.6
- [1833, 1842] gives 0.3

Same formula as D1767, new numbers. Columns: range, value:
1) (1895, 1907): 1.25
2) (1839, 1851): 1.32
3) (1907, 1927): 1.23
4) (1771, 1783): 1.3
